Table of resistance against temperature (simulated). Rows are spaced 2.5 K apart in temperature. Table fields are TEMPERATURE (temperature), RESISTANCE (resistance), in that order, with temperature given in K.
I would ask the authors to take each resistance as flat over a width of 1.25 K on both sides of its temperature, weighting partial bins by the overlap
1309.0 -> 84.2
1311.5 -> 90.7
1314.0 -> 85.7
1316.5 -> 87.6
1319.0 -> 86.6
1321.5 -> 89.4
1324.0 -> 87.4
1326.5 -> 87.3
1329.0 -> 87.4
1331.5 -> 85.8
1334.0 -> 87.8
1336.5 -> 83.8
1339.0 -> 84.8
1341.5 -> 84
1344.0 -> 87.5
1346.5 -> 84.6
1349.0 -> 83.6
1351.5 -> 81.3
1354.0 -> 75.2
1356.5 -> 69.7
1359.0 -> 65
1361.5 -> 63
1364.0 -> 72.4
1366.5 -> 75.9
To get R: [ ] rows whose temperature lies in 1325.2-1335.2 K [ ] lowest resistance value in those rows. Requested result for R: 85.8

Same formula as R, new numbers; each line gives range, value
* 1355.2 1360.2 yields 65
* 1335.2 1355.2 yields 75.2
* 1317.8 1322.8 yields 86.6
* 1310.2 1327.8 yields 85.7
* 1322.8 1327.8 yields 87.3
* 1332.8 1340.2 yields 83.8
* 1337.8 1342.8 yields 84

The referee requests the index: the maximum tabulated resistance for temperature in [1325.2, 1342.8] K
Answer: 87.8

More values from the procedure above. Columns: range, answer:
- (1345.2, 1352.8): 84.6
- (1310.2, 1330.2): 90.7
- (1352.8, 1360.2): 75.2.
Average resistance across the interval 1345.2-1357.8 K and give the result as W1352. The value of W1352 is 78.9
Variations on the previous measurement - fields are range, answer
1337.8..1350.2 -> 84.9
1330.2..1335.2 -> 86.8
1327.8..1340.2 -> 85.9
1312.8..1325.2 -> 87.3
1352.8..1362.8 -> 68.2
